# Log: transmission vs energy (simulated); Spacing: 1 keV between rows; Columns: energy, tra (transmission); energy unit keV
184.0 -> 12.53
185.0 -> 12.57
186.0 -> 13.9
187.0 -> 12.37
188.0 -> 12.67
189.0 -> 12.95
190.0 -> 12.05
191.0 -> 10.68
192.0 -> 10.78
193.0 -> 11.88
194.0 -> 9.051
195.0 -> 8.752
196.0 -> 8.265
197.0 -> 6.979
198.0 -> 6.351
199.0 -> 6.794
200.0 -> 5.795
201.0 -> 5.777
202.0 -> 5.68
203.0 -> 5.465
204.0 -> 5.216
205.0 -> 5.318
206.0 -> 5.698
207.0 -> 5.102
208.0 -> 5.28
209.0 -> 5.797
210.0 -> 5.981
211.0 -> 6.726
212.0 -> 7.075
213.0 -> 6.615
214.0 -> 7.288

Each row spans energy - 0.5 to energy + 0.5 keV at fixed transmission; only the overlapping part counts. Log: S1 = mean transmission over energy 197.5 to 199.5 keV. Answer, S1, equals 6.57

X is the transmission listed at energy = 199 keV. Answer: 6.794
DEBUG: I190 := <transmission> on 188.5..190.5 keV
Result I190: 12.5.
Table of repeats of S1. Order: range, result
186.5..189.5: 12.7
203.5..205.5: 5.27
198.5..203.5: 5.9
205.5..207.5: 5.4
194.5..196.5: 8.51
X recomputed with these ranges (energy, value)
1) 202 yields 5.68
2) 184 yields 12.53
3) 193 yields 11.88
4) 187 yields 12.37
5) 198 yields 6.351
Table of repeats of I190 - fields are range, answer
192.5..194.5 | 10.5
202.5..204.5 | 5.34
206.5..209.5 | 5.39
